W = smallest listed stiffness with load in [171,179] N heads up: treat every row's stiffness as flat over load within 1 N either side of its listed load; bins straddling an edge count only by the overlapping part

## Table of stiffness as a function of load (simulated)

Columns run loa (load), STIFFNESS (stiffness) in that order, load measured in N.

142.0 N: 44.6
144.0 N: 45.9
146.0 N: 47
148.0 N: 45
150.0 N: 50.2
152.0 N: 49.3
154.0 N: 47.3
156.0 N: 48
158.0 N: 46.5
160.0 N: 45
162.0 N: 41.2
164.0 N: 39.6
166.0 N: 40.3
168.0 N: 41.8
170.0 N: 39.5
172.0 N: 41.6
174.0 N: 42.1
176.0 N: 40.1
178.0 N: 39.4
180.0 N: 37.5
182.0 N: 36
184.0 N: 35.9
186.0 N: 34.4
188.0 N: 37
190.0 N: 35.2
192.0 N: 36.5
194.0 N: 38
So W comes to 39.4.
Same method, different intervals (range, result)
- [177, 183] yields 36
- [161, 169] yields 39.6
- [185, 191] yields 34.4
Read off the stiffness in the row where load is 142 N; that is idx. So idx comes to 44.6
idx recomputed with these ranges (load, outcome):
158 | 46.5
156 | 48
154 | 47.3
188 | 37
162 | 41.2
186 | 34.4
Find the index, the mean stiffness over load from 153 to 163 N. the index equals 45.6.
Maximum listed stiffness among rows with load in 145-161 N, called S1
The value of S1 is 50.2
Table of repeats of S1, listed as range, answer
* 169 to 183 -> 42.1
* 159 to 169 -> 45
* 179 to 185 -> 37.5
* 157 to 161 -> 46.5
